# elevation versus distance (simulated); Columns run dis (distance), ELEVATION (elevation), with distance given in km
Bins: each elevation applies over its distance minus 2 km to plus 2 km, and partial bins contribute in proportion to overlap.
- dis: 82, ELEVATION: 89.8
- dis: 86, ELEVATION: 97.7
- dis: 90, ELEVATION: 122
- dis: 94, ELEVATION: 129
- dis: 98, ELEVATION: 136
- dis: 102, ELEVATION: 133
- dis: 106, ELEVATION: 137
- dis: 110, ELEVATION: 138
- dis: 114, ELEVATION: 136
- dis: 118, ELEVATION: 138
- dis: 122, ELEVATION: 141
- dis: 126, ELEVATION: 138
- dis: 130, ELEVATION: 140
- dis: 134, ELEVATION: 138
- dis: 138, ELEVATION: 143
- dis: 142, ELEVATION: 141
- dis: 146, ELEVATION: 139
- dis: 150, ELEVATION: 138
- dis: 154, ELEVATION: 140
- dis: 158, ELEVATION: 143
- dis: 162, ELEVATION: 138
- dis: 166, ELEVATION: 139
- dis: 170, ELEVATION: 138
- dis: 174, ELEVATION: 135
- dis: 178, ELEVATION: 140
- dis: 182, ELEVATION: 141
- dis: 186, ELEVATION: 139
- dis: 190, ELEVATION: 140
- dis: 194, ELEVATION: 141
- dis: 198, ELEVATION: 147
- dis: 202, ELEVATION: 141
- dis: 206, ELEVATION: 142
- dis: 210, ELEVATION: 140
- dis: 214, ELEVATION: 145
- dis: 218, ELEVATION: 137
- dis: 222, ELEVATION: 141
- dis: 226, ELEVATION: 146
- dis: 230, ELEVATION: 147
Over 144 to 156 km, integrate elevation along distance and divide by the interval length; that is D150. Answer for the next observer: 139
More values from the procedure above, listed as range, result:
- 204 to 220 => 141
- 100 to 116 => 136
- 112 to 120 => 137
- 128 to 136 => 139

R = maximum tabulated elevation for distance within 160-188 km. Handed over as 141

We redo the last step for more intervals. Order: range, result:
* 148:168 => 143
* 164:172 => 139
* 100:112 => 138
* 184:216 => 147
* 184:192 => 140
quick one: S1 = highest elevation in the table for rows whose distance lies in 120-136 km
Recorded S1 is 141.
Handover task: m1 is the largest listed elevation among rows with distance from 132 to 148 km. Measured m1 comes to 143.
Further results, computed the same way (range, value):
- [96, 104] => 136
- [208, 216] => 145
